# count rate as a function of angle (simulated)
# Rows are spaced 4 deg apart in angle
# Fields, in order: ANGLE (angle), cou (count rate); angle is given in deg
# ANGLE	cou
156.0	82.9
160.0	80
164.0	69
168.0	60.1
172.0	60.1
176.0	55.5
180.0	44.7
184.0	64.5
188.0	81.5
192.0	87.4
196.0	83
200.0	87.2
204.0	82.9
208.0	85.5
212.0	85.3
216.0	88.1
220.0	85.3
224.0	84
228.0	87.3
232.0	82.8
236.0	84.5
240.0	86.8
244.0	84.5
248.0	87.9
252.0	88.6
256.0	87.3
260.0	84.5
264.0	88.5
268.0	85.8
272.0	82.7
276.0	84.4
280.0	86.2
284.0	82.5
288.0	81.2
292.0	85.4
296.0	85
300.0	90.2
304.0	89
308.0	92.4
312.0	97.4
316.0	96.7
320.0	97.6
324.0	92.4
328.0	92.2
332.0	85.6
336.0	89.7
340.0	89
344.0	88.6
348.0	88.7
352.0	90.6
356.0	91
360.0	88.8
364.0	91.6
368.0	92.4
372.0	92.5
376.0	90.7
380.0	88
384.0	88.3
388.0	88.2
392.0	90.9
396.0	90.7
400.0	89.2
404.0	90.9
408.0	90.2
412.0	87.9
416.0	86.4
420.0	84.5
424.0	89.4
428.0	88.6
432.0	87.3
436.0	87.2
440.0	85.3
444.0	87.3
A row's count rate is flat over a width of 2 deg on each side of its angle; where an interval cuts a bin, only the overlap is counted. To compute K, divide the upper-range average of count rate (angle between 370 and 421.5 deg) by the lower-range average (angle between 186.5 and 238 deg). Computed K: 1.0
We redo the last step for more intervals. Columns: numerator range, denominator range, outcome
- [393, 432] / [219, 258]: 1.03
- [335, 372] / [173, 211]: 1.21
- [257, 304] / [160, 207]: 1.20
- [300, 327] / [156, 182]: 1.49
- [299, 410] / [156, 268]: 1.14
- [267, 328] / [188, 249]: 1.04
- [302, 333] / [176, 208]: 1.24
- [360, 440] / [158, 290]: 1.11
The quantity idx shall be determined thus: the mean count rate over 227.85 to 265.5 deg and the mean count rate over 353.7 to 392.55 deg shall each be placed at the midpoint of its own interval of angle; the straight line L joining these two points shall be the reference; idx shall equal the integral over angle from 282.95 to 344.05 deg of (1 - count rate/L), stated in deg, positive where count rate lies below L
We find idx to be -1.0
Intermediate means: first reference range 86.2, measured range 89.8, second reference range 90.2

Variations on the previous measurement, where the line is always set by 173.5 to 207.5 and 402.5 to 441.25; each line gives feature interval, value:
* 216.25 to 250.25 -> -4.13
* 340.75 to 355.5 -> -1.09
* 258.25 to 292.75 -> -2.49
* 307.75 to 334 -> -3.84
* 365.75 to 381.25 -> -1.14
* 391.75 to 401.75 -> -0.46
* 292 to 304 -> -1.08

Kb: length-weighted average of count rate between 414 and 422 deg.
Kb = 85.5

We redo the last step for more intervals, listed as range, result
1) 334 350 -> 89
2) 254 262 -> 85.9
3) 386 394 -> 89.6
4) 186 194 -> 84.5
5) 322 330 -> 92.3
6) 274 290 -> 83.6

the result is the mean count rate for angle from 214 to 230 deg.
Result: 86.2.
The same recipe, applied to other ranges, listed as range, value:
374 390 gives 88.8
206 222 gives 86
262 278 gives 85.3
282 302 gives 84.9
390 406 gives 90.4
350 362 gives 90.1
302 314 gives 92.9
